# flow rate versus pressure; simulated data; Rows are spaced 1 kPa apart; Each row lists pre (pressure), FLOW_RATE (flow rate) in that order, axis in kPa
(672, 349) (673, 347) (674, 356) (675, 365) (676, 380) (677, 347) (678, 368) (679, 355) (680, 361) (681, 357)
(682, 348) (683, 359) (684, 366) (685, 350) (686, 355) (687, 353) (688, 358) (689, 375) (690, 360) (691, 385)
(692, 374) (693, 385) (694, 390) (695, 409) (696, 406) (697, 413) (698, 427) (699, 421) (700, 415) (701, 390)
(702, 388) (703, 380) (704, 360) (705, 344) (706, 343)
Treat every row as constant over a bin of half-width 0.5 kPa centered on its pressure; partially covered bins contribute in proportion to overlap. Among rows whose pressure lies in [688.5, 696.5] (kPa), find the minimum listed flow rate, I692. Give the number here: 360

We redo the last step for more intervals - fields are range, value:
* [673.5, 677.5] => 347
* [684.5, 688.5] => 350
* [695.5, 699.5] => 406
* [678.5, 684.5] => 348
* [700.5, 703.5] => 380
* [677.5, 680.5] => 355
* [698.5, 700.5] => 415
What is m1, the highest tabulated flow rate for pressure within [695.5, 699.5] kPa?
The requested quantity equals 427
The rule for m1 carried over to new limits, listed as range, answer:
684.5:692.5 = 385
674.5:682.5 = 380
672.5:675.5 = 365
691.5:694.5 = 390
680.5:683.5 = 359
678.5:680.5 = 361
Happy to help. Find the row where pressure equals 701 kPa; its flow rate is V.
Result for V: 390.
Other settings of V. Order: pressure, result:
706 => 343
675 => 365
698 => 427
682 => 348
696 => 406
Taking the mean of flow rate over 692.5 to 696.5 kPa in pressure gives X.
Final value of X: 398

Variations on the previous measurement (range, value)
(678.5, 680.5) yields 358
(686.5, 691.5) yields 366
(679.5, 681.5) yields 359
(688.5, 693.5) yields 376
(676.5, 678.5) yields 358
